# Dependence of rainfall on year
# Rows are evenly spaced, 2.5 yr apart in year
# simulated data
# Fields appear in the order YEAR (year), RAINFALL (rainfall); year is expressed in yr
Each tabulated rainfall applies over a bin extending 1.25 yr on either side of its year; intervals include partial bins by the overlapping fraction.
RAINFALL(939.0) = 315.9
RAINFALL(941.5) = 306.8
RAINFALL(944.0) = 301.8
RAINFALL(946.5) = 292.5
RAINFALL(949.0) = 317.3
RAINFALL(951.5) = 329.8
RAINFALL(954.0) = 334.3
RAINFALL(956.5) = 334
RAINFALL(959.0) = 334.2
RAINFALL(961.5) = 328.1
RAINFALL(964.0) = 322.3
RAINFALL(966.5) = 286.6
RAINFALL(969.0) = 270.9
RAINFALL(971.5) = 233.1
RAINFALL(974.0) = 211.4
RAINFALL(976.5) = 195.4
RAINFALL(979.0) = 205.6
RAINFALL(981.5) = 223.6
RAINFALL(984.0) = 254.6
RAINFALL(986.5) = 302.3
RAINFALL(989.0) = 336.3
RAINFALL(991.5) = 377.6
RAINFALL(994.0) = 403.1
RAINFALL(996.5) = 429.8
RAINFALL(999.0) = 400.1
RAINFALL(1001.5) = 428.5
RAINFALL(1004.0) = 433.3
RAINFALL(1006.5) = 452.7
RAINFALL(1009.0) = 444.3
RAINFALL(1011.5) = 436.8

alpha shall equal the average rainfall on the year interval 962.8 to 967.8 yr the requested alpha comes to 304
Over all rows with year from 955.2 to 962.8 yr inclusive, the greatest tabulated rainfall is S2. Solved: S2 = 334.2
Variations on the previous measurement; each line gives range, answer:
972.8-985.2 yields 254.6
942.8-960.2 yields 334.3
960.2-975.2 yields 328.1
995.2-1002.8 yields 429.8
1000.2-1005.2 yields 433.3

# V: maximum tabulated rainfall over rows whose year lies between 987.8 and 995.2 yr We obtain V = 403.1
